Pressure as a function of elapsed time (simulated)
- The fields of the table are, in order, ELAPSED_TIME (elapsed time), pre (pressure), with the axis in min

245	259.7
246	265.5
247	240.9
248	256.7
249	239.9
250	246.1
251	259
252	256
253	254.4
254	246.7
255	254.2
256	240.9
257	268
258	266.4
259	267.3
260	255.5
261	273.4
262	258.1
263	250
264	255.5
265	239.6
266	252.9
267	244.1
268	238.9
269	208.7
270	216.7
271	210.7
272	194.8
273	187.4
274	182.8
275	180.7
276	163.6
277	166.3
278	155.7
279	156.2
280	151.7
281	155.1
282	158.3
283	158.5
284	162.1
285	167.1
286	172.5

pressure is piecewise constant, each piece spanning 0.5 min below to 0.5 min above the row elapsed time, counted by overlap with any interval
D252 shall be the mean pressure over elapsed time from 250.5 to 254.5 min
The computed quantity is 254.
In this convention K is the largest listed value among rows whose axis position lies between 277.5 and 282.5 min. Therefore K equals 158.3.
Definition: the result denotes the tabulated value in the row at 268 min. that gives 238.9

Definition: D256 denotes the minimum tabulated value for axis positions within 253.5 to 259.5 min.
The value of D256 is 240.9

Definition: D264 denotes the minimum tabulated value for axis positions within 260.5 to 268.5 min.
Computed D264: 238.9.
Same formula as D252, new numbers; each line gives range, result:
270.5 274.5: 194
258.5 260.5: 261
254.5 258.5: 257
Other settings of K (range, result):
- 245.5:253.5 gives 265.5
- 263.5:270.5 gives 255.5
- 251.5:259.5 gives 268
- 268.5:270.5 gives 216.7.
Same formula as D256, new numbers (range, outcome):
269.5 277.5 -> 163.6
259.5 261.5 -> 255.5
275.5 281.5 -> 151.7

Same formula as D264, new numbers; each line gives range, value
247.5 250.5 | 239.9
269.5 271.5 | 210.7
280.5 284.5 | 155.1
